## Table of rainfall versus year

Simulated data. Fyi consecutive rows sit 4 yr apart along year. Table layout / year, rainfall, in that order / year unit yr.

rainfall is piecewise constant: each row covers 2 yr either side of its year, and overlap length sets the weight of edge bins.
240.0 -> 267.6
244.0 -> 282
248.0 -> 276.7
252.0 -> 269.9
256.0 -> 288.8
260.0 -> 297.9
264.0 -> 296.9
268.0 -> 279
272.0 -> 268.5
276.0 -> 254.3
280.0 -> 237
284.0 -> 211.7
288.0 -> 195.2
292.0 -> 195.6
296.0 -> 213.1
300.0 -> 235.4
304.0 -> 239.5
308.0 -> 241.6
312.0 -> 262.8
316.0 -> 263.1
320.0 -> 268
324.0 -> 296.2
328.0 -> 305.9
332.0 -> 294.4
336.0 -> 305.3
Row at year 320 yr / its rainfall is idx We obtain 268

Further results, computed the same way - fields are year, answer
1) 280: 237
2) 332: 294.4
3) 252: 269.9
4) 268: 279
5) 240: 267.6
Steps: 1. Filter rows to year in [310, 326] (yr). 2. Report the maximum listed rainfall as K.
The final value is 296.2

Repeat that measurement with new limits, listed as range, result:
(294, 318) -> 263.1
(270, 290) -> 268.5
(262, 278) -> 296.9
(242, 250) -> 282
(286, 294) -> 195.6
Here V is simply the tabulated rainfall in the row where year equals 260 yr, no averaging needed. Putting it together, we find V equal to 297.9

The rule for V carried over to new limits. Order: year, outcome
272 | 268.5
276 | 254.3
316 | 263.1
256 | 288.8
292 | 195.6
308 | 241.6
